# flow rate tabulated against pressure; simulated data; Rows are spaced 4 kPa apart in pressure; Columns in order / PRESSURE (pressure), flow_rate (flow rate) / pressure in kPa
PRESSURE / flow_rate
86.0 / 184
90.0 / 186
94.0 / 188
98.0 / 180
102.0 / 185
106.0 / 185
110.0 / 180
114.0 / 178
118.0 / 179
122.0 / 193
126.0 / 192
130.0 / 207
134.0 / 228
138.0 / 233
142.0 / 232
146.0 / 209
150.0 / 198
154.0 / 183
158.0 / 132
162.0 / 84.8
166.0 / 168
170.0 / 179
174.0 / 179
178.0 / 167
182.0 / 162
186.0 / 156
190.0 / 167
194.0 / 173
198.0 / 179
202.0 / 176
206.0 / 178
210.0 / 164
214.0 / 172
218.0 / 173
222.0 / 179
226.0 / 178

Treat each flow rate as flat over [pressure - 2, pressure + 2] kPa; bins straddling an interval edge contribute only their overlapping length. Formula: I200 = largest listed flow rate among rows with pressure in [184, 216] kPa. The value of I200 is 179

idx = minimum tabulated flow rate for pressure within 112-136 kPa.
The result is 178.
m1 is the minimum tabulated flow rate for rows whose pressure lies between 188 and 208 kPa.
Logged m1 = 167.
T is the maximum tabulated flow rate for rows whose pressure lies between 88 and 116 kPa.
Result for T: 188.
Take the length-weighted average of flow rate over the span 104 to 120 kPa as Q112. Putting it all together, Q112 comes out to 180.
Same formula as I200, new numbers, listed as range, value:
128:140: 233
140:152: 232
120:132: 207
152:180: 183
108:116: 180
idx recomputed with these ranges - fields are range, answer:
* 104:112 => 180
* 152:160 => 132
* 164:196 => 156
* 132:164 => 84.8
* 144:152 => 198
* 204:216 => 164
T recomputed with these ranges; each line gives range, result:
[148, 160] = 198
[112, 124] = 193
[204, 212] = 178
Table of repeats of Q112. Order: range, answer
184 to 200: 169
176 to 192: 163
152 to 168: 142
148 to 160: 171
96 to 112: 182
